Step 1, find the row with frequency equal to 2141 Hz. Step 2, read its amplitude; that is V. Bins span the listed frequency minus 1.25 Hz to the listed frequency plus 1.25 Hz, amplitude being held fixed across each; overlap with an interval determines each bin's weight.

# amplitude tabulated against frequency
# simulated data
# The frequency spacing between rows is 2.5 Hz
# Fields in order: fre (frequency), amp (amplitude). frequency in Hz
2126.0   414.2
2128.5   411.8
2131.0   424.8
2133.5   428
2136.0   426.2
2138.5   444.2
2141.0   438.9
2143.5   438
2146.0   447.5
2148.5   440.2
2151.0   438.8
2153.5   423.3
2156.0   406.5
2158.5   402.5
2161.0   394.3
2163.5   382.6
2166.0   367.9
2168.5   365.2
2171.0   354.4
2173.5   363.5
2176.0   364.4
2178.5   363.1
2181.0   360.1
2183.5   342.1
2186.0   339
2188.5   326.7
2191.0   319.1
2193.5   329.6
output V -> 438.9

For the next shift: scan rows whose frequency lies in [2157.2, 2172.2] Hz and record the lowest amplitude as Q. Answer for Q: 354.4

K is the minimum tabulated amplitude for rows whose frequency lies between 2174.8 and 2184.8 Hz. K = 342.1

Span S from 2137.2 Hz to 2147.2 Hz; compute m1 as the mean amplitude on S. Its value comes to 442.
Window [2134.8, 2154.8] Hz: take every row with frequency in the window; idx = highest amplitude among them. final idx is 447.5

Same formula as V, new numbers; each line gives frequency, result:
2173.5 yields 363.5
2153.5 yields 423.3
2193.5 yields 329.6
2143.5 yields 438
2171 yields 354.4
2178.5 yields 363.1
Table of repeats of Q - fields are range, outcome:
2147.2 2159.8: 402.5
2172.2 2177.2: 363.5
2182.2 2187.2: 339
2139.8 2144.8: 438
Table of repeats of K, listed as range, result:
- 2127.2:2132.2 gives 411.8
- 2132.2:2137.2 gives 426.2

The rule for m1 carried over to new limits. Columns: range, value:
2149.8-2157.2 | 423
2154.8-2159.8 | 404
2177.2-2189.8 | 346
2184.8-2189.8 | 333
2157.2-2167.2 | 387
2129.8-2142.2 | 432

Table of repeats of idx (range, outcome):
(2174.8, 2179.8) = 364.4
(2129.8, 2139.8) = 444.2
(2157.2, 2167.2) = 402.5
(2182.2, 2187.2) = 342.1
